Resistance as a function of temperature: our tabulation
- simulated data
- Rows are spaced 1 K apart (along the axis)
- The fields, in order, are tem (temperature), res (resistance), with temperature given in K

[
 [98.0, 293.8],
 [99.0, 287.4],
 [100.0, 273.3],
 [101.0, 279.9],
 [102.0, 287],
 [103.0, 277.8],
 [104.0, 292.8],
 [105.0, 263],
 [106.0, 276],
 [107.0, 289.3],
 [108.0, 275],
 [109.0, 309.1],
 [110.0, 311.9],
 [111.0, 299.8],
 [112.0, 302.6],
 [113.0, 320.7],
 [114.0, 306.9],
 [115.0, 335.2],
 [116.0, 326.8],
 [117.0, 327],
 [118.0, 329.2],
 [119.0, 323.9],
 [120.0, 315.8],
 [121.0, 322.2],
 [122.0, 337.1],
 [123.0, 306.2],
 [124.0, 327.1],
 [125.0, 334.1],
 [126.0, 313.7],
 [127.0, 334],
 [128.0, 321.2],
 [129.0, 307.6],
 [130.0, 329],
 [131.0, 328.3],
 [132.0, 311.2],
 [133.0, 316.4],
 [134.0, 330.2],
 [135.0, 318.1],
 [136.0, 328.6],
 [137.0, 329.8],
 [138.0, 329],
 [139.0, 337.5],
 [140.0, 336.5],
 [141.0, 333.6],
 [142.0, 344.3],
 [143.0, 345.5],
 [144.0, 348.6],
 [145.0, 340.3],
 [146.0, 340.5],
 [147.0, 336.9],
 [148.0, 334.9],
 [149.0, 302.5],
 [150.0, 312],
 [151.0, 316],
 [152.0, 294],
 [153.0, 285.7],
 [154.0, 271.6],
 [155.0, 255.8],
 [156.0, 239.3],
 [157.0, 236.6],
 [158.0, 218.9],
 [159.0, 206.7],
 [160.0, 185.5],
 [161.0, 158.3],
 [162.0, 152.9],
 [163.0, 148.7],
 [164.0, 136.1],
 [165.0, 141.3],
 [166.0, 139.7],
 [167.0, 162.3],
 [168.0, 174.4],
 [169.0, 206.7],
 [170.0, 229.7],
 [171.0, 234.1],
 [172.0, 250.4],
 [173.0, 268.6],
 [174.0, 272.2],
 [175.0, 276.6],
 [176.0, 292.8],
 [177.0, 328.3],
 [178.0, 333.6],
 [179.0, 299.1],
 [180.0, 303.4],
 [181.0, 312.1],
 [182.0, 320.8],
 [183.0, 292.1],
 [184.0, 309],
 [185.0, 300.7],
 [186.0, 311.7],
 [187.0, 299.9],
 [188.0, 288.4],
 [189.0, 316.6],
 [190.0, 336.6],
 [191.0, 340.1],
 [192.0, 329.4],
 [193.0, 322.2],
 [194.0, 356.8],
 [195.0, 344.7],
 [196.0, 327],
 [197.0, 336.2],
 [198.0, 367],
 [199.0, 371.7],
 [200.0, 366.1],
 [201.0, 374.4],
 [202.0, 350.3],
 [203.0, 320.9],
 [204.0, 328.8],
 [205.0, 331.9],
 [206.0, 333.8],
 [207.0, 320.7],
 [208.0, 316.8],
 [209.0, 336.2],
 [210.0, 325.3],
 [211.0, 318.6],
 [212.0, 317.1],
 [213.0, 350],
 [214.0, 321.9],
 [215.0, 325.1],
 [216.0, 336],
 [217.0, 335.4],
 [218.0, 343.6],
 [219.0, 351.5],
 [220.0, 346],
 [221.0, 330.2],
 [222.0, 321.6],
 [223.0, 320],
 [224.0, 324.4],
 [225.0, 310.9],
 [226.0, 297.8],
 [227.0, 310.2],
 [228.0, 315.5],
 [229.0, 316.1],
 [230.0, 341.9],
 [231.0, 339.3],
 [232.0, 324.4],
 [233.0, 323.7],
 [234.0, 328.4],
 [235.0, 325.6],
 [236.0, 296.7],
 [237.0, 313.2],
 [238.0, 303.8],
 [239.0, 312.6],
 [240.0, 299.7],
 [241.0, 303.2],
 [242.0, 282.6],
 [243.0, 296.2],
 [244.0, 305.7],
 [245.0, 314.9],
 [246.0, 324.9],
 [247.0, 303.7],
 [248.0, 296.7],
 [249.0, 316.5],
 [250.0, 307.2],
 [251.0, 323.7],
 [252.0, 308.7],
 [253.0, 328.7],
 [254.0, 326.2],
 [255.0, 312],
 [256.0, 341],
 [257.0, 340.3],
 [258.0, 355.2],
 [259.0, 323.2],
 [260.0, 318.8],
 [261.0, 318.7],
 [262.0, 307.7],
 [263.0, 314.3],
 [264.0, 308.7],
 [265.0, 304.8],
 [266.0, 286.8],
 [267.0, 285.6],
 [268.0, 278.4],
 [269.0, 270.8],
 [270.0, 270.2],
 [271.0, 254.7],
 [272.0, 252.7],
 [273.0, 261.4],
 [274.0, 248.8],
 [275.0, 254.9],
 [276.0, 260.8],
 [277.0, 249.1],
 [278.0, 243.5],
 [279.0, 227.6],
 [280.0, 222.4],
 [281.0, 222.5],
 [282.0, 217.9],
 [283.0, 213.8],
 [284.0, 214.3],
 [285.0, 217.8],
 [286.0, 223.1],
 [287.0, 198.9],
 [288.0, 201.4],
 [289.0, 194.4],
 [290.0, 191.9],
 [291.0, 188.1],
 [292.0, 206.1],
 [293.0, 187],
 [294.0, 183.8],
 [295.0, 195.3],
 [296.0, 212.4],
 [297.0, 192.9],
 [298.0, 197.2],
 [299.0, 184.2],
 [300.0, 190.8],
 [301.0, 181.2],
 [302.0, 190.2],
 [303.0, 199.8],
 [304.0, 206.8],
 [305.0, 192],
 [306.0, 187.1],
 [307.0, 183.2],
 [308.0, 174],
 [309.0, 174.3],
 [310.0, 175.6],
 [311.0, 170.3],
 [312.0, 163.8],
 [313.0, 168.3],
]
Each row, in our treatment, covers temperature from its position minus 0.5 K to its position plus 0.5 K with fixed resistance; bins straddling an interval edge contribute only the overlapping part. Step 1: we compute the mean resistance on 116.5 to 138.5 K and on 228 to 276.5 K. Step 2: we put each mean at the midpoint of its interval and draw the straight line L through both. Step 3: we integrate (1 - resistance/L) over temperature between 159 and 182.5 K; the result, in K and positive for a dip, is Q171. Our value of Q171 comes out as 6.4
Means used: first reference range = 324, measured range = 231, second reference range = 305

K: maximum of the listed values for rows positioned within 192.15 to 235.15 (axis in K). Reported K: 374.4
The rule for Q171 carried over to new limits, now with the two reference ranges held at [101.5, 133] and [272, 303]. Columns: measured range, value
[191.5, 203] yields -3.6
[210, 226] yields -4.8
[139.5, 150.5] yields -1.5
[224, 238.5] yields -4.3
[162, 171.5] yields 3.7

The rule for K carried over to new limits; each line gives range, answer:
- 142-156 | 348.6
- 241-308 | 355.2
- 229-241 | 341.9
